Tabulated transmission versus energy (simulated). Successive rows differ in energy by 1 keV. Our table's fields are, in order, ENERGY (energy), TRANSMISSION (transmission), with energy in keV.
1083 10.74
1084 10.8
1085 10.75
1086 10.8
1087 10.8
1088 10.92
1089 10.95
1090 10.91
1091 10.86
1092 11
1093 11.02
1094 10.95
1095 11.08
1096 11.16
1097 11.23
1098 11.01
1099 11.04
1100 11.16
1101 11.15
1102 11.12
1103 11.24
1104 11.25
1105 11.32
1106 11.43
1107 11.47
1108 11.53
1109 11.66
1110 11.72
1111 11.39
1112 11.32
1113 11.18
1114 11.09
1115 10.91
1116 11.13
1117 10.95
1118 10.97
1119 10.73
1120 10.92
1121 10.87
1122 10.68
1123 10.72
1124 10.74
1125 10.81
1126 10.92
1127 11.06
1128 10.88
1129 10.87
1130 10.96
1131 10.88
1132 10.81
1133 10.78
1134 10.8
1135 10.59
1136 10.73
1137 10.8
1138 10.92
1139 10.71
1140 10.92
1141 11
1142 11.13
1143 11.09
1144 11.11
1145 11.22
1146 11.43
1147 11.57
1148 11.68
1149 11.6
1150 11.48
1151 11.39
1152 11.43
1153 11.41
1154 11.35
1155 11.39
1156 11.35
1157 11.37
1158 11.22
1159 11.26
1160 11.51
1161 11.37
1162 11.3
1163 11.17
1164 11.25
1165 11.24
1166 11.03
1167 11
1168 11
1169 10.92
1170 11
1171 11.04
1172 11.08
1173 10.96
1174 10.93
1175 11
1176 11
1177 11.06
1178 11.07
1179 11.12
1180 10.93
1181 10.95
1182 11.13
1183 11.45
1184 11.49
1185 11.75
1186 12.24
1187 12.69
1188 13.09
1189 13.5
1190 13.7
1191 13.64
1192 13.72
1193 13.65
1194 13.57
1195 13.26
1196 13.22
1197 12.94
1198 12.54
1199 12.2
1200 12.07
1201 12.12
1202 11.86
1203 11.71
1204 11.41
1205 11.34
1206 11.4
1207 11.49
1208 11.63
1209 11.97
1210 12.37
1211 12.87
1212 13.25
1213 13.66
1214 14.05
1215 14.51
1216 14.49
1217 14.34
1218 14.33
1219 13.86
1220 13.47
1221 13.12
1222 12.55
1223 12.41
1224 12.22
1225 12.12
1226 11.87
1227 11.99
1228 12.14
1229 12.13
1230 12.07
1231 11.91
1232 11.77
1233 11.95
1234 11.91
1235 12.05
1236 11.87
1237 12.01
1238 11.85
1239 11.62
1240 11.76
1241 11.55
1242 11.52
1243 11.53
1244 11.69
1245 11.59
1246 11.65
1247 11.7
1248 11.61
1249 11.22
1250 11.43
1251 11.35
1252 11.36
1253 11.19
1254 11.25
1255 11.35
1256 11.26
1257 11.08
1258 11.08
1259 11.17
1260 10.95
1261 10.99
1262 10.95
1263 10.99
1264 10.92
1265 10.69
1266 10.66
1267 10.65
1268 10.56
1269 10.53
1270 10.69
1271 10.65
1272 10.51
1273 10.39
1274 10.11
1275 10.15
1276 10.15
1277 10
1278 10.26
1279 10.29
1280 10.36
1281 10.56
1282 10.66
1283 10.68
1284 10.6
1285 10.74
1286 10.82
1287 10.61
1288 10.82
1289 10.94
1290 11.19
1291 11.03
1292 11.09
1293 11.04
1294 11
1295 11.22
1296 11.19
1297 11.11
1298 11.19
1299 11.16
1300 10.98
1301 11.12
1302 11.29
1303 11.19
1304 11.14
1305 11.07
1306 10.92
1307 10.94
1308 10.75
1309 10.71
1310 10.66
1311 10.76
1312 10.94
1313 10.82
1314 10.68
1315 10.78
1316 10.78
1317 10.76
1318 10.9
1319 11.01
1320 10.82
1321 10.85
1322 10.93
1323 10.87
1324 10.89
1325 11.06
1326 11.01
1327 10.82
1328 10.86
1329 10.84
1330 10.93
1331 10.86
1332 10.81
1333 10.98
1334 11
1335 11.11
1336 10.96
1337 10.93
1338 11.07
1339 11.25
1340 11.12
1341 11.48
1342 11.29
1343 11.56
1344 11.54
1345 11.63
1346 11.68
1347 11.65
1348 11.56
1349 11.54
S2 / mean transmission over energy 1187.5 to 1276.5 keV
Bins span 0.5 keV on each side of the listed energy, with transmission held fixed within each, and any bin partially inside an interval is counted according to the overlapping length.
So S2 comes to 12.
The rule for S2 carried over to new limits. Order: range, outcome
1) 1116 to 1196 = 11.4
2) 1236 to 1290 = 11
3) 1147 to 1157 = 11.5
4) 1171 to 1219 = 12.4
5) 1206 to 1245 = 12.4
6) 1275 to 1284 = 10.4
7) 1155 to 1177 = 11.1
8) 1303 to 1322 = 10.9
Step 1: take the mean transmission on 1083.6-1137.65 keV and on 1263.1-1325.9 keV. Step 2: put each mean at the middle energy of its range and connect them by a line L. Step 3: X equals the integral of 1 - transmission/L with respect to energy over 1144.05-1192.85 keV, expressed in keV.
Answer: -2.67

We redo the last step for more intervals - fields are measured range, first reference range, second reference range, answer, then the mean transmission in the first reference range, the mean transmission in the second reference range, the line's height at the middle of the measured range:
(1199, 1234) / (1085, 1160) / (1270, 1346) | -4.9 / 11.1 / 10.9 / 11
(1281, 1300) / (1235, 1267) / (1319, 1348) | 0.5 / 11.3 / 11.1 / 11.2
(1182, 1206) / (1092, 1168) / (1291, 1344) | -3.1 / 11.1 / 11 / 11.1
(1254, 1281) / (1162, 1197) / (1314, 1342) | 1.5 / 11.8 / 11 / 11.3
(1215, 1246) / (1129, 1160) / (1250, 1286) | -4.2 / 11.1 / 10.7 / 10.9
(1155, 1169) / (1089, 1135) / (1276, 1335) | -0.3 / 11.1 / 10.9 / 11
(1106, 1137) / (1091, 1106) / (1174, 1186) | 0.4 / 11.1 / 11.2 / 11.1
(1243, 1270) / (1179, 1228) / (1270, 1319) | 0.9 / 12.6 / 10.8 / 11.5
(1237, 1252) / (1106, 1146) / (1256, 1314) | -1.0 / 11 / 10.8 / 10.9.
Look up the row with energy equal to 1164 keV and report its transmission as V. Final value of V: 11.25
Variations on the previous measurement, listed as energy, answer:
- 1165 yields 11.24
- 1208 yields 11.63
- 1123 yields 10.72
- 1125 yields 10.81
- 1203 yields 11.71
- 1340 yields 11.12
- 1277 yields 10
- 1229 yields 12.13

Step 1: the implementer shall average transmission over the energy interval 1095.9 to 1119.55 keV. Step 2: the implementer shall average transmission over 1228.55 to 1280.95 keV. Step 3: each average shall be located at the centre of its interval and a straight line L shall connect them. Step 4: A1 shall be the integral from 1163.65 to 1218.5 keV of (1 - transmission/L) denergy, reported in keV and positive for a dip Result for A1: -4.8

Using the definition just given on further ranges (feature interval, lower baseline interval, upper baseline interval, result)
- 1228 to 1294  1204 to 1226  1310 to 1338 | 5.1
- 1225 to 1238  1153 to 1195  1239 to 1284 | -0.9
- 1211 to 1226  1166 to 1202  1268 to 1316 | -2.3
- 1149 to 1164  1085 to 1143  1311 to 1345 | -0.5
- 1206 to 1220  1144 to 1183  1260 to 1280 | -3.0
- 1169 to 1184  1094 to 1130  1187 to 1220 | 1.6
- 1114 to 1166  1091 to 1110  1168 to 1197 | 2.2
